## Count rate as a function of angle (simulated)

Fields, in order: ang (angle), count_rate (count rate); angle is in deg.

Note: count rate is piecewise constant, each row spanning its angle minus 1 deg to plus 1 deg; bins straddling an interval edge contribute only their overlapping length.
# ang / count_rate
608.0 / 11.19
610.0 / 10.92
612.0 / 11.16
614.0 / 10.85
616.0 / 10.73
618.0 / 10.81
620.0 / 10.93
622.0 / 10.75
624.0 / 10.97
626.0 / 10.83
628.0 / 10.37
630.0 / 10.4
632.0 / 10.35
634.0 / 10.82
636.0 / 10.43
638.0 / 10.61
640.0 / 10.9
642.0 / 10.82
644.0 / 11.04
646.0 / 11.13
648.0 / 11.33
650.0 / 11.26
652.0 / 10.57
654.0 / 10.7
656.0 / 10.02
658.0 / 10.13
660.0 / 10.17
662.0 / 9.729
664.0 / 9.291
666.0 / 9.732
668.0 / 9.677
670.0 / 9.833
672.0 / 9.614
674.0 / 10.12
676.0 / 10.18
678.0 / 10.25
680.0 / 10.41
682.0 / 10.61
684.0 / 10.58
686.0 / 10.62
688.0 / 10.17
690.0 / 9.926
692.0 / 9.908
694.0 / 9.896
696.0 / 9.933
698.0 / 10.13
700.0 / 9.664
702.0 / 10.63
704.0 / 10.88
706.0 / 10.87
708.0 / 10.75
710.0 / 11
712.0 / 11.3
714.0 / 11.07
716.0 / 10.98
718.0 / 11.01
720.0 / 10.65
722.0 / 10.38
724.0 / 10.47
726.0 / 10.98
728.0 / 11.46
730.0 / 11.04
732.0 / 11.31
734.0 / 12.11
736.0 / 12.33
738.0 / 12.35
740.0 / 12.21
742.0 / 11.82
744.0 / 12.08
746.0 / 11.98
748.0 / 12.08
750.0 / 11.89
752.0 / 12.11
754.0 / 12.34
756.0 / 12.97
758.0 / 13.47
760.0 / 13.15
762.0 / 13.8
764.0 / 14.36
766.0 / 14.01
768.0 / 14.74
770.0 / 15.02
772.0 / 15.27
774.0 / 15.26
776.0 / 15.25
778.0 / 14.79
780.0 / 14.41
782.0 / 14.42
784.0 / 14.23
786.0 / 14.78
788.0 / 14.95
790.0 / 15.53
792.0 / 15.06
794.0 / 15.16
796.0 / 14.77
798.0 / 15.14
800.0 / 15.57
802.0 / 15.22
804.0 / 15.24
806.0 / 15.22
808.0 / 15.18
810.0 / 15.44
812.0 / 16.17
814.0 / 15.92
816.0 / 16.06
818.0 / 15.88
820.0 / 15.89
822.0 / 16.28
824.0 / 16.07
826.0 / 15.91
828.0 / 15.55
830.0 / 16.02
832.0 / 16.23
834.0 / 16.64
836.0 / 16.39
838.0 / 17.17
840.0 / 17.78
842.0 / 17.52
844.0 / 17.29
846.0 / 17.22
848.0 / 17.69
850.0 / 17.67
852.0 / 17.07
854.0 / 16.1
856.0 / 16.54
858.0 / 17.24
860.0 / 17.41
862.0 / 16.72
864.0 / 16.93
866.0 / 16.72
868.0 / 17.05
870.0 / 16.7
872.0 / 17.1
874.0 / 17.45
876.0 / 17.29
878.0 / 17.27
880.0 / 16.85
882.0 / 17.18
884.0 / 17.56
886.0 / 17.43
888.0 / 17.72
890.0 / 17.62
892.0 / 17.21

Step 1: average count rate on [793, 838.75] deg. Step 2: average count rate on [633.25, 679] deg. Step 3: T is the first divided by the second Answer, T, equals 1.5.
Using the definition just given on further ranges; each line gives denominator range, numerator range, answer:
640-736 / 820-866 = 1.59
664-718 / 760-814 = 1.45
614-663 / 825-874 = 1.58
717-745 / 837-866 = 1.50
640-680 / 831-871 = 1.65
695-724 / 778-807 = 1.41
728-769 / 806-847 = 1.30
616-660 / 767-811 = 1.40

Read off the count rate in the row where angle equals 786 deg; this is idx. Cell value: 14.78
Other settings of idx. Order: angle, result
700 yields 9.664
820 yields 15.89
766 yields 14.01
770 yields 15.02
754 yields 12.34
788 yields 14.95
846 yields 17.22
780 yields 14.41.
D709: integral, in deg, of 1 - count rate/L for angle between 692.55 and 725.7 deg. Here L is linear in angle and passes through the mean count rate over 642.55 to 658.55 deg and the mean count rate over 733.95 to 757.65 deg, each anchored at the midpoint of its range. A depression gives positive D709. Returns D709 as 3.1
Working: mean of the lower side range 10.8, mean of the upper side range 12.2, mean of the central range 10.6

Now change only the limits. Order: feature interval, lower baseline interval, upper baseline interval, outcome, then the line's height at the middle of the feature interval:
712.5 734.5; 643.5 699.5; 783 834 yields 2.19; 12.2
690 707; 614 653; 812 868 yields 3.26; 12.6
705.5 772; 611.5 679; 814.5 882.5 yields 6.39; 13.4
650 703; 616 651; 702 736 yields 3.92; 10.9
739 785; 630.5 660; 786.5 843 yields 2.31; 14.2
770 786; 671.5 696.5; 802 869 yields -0.84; 14.1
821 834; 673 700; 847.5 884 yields -0.39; 15.6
